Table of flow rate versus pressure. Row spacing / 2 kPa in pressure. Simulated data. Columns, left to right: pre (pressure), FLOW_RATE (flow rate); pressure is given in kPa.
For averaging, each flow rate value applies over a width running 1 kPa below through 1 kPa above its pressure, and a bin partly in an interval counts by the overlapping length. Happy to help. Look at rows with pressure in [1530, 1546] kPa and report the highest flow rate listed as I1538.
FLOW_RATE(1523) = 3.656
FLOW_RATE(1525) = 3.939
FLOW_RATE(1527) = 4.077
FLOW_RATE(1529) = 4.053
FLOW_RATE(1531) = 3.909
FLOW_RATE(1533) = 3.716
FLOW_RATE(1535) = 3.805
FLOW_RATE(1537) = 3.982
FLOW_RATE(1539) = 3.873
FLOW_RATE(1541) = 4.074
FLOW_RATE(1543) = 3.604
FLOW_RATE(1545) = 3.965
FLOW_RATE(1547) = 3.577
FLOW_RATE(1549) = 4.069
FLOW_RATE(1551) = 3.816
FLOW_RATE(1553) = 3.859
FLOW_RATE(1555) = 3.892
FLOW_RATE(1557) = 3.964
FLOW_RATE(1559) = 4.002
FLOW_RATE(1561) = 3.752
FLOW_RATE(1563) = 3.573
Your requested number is 4.074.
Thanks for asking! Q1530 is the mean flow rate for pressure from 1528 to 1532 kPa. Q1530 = 3.98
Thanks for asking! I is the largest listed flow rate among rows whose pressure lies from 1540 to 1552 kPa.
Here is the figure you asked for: 4.074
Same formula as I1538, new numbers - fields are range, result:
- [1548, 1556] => 4.069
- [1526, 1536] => 4.077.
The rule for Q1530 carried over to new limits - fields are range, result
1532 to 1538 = 3.83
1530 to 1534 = 3.81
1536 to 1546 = 3.9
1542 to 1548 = 3.72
